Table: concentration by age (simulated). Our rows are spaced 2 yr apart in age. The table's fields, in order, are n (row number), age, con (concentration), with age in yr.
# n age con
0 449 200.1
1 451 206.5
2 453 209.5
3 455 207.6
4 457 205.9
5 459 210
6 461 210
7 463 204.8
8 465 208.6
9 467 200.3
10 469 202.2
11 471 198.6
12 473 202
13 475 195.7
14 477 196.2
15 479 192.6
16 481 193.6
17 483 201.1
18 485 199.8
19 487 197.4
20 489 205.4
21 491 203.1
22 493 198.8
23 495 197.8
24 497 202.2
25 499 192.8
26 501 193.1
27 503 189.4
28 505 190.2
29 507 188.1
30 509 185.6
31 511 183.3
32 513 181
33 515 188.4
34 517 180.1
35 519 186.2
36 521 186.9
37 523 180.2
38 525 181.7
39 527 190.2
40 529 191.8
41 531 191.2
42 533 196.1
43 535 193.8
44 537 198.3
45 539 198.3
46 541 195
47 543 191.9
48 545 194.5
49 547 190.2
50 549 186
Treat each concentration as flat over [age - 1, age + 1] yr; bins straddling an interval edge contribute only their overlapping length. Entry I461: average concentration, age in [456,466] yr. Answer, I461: 208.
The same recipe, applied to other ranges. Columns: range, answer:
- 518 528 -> 185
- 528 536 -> 193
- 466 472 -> 200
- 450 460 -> 208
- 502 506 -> 190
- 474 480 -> 195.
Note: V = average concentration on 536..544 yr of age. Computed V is 196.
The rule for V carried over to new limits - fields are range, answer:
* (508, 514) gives 183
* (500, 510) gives 189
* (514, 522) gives 185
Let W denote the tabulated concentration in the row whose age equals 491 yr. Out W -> 203.1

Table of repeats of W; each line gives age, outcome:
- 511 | 183.3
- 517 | 180.1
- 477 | 196.2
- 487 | 197.4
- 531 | 191.2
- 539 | 198.3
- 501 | 193.1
